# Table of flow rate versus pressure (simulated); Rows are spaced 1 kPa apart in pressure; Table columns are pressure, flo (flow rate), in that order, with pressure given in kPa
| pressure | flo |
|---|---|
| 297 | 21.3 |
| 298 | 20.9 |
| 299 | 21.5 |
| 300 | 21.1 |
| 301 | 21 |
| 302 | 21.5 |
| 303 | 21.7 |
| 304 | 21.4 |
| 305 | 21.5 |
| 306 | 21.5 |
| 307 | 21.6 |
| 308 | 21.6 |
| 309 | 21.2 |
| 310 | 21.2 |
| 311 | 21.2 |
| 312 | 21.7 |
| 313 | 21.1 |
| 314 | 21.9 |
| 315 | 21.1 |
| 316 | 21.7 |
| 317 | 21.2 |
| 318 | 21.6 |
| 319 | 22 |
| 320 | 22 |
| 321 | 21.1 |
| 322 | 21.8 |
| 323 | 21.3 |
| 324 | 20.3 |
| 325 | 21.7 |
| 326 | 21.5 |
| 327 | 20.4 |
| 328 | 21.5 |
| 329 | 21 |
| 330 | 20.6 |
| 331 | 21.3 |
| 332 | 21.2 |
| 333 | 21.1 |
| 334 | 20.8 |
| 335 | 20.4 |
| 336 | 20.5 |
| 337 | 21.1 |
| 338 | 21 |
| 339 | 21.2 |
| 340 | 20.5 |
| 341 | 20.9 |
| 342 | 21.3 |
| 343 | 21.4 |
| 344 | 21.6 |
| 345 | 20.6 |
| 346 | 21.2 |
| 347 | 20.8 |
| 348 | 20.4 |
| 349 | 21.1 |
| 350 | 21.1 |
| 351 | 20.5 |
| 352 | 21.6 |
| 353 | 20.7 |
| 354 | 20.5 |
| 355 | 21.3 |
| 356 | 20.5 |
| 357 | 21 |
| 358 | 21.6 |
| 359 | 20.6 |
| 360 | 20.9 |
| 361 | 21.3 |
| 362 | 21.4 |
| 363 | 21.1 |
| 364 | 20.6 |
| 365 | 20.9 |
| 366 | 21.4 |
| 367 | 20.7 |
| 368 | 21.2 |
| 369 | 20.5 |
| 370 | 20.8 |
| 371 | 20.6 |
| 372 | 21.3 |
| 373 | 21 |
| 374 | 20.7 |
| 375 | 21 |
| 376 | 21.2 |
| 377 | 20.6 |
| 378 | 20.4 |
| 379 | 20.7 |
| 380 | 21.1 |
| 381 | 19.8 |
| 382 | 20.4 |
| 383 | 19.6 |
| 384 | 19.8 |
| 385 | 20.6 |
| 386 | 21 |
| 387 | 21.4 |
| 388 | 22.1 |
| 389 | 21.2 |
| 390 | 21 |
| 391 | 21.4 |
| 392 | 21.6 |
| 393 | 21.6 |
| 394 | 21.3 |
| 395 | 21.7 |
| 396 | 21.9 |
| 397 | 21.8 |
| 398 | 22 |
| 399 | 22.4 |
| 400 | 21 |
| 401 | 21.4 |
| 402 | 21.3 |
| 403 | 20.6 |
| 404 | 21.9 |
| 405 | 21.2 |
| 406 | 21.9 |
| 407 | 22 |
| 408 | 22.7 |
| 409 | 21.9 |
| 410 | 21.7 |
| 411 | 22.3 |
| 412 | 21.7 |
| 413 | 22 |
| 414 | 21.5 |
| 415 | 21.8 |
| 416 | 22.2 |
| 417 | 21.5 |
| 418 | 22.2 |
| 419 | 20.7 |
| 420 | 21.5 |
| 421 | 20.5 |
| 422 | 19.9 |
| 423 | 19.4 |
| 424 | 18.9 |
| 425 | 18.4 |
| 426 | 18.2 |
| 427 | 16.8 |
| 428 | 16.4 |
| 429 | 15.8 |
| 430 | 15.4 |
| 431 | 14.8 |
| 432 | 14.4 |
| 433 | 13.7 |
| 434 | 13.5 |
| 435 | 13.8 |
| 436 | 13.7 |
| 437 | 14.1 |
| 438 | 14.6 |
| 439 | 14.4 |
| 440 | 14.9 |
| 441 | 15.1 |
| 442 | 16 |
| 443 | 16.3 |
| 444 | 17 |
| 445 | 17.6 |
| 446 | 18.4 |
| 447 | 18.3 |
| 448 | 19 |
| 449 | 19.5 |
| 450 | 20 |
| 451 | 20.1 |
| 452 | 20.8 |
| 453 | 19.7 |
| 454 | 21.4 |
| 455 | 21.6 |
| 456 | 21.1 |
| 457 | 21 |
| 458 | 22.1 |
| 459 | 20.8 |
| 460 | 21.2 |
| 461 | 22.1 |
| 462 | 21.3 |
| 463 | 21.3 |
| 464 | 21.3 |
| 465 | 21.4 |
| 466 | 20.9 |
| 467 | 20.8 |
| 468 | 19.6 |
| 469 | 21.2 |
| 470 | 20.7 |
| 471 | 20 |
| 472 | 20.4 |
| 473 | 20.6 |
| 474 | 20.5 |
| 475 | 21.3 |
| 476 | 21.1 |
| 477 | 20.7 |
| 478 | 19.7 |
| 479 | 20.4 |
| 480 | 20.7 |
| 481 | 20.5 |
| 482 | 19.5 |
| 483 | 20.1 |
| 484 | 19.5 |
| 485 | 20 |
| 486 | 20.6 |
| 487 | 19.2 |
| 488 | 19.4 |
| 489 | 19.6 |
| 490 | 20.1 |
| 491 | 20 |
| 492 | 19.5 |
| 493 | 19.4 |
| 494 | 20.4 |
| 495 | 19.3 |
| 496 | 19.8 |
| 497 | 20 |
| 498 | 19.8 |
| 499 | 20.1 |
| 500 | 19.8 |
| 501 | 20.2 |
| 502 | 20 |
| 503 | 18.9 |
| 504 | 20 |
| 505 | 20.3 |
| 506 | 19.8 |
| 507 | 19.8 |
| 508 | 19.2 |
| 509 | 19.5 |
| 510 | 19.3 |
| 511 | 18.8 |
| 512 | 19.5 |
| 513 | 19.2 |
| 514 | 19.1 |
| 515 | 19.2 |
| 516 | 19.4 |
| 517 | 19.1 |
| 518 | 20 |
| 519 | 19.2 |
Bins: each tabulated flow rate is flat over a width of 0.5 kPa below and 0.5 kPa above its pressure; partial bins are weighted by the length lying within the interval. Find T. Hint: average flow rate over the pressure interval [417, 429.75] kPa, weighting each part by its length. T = 19.1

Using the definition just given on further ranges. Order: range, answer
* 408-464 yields 18.9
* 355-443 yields 19.9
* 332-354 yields 20.9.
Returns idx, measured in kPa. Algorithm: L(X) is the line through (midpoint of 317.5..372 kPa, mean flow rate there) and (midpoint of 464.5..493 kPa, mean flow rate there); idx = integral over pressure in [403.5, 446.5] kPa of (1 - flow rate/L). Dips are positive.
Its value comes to 4.5 kPa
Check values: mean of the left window 21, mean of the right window 20.3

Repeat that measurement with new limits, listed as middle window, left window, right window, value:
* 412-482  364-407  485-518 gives 4.08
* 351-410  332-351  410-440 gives -4.68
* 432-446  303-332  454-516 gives 3.72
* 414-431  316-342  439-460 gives 0.17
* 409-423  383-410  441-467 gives -0.33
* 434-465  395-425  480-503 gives 3.07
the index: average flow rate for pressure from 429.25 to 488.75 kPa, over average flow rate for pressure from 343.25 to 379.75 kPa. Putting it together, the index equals 0.91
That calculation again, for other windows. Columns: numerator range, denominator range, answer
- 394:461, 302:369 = 0.91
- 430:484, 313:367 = 0.90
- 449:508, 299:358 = 0.96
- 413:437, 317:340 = 0.85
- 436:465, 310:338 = 0.89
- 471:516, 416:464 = 1.08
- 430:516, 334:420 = 0.91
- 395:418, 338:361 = 1.04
